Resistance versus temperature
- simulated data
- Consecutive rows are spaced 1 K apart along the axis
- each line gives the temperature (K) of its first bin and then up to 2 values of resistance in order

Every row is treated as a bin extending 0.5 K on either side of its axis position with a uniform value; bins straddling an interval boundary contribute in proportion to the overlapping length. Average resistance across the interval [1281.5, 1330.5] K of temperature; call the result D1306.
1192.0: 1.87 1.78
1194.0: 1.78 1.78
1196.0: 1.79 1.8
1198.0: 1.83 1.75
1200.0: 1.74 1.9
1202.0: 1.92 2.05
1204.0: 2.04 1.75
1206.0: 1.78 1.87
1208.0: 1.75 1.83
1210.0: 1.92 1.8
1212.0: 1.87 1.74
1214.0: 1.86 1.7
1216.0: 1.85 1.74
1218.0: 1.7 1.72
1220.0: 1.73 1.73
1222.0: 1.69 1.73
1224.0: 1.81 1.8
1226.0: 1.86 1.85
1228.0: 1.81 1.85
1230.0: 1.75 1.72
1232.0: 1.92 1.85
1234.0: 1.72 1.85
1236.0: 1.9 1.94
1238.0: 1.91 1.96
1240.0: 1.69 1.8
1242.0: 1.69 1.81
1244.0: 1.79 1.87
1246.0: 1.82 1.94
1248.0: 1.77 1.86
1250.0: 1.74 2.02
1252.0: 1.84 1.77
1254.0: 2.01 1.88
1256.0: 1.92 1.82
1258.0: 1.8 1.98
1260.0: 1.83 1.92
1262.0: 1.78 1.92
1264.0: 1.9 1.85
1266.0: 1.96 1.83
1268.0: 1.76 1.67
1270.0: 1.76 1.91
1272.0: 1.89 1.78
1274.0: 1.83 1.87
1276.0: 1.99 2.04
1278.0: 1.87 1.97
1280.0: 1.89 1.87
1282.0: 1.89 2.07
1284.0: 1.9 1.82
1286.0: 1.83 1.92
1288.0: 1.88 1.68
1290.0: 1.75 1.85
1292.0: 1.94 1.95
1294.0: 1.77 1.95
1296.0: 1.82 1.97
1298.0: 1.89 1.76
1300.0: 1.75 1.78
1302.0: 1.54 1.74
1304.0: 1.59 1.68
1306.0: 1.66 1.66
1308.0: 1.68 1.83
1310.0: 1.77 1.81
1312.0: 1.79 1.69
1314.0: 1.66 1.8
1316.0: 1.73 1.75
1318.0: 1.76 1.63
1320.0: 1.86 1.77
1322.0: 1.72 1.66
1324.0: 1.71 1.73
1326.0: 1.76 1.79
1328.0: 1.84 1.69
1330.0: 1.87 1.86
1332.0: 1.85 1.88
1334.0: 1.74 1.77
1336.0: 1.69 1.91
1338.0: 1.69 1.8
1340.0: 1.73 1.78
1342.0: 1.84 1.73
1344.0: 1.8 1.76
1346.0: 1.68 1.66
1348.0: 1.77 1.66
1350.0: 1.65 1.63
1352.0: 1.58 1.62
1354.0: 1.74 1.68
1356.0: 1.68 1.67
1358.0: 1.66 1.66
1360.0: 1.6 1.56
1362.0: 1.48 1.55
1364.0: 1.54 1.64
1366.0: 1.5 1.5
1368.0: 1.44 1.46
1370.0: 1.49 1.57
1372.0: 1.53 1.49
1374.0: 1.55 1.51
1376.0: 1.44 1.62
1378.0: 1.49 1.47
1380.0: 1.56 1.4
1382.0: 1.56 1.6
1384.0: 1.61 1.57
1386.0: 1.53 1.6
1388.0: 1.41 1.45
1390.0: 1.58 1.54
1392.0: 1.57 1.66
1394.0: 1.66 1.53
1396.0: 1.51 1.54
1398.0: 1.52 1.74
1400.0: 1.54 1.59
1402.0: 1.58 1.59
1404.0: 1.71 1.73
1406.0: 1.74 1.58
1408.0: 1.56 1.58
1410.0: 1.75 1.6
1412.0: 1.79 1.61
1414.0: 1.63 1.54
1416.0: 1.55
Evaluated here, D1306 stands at 1.78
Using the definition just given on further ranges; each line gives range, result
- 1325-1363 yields 1.72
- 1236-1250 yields 1.83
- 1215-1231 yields 1.77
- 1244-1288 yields 1.87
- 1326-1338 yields 1.8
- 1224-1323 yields 1.82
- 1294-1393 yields 1.67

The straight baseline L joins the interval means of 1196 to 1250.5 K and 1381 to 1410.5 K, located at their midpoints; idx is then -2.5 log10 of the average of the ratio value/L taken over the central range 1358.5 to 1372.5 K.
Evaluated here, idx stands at 0.062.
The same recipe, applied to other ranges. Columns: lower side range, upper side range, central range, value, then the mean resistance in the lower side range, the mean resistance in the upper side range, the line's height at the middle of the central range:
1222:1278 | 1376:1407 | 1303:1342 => -0.03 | 1.84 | 1.57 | 1.7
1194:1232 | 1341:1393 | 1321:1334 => -0.08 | 1.81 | 1.59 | 1.64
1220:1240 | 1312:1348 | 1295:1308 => 0.02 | 1.82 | 1.76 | 1.78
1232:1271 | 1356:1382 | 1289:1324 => -0.04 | 1.85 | 1.54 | 1.7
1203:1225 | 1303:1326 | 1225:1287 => -0.05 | 1.8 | 1.73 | 1.77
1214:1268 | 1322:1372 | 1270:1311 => -0.04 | 1.83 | 1.68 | 1.76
